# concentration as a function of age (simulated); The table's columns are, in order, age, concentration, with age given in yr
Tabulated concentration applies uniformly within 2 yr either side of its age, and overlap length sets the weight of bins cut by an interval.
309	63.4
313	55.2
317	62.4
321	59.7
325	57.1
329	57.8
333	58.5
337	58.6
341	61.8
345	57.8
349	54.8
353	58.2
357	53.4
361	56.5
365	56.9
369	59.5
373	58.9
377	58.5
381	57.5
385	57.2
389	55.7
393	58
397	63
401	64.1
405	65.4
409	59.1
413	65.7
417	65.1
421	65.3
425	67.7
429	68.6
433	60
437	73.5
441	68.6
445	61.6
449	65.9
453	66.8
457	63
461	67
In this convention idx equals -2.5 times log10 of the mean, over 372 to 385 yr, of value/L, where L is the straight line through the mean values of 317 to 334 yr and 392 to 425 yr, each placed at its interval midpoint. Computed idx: 0.069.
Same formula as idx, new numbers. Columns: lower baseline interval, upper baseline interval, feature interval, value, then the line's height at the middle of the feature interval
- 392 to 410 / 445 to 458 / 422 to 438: -0.05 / 63.8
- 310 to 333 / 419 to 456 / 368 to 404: 0.06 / 62.9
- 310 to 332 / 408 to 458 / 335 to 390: 0.07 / 61.2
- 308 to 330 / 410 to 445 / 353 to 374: 0.09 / 62.1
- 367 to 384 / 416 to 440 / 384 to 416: 0.02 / 62.4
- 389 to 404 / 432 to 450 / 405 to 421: -0.01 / 63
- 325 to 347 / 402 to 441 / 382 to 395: 0.11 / 63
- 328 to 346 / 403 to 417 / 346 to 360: 0.08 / 60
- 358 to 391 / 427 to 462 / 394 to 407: -0.05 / 60.7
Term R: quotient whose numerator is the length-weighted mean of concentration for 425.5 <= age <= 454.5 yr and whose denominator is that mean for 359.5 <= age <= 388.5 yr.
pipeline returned 1.2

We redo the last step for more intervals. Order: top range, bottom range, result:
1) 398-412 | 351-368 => 1.12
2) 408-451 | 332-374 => 1.14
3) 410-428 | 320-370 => 1.14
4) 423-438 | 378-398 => 1.15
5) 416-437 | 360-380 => 1.14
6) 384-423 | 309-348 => 1.05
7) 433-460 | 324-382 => 1.14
